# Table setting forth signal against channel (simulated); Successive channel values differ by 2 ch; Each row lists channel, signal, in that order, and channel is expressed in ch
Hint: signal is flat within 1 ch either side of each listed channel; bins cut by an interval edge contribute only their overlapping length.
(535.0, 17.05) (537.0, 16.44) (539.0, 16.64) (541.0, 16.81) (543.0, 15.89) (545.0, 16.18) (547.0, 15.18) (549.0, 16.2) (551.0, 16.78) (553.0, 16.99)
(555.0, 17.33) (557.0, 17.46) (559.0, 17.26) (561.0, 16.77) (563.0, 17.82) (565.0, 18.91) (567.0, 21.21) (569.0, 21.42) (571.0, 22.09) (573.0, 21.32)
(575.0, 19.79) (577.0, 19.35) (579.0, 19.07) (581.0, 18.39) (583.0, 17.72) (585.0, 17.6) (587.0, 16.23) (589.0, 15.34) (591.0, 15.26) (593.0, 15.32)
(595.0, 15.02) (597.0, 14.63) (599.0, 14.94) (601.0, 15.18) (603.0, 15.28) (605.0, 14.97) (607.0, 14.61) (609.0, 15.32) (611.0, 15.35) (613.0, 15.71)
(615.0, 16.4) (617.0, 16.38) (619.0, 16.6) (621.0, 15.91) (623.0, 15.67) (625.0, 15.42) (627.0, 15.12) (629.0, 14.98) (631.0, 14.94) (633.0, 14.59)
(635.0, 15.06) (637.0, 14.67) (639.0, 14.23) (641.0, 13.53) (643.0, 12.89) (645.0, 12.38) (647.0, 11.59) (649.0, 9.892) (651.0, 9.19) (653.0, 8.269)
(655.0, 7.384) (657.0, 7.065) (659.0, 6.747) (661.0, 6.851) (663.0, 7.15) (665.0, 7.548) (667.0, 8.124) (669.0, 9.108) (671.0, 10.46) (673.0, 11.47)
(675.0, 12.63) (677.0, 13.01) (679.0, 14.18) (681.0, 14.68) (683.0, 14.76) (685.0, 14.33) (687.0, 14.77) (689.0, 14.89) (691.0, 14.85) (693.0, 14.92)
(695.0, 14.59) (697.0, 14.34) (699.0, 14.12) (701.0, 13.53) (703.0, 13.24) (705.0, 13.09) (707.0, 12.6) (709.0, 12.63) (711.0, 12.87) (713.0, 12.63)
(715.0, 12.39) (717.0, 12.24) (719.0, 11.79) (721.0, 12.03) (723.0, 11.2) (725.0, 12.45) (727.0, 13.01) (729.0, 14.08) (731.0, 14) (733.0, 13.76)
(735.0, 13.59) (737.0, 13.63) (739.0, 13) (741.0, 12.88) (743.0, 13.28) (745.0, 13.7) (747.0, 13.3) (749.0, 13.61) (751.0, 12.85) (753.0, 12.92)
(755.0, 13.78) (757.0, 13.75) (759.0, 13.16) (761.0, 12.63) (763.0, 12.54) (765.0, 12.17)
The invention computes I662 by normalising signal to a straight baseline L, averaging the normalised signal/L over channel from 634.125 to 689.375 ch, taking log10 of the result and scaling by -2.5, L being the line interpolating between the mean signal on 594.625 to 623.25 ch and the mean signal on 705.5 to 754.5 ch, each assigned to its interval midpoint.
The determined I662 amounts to 0.26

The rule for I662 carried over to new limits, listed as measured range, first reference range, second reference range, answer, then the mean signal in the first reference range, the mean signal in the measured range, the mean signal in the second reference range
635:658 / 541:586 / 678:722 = 0.351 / 18.2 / 11.2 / 13.6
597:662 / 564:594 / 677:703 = 0.248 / 18.6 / 13.4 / 14.4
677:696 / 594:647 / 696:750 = -0.065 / 14.9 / 14.6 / 13.1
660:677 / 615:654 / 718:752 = 0.398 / 13.8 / 9.39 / 13.1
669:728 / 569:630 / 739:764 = 0.096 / 16.6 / 13.2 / 13.2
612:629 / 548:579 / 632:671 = -0.192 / 18.7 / 15.8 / 10.3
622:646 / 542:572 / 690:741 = 0.083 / 17.8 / 14.5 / 13.2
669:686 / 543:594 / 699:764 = 0.130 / 17.8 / 12.9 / 13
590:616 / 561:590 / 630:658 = 0.056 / 18.9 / 15.2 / 11.8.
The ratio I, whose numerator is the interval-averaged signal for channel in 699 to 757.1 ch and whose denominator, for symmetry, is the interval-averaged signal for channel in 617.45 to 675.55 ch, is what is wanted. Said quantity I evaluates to 1.11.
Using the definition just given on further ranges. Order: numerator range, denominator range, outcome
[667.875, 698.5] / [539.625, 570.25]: 0.77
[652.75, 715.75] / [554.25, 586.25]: 0.63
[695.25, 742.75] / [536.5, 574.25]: 0.73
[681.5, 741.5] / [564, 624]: 0.79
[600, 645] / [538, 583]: 0.83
